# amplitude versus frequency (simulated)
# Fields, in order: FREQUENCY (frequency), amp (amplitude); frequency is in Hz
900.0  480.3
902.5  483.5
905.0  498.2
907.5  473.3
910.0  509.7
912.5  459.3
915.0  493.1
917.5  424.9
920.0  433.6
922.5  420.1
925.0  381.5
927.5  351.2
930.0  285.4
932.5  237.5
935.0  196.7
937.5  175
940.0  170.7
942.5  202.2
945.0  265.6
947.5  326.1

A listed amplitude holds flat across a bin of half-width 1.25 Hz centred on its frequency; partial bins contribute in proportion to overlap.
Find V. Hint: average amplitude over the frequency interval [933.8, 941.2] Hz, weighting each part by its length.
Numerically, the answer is 181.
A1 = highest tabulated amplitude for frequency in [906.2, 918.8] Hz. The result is 509.7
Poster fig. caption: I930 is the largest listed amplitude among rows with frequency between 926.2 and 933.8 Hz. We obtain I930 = 351.2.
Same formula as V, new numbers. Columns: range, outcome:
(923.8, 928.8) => 365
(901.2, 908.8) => 485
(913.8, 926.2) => 431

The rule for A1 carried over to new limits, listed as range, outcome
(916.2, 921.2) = 433.6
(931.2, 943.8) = 237.5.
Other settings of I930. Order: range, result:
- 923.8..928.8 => 381.5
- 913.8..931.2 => 493.1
